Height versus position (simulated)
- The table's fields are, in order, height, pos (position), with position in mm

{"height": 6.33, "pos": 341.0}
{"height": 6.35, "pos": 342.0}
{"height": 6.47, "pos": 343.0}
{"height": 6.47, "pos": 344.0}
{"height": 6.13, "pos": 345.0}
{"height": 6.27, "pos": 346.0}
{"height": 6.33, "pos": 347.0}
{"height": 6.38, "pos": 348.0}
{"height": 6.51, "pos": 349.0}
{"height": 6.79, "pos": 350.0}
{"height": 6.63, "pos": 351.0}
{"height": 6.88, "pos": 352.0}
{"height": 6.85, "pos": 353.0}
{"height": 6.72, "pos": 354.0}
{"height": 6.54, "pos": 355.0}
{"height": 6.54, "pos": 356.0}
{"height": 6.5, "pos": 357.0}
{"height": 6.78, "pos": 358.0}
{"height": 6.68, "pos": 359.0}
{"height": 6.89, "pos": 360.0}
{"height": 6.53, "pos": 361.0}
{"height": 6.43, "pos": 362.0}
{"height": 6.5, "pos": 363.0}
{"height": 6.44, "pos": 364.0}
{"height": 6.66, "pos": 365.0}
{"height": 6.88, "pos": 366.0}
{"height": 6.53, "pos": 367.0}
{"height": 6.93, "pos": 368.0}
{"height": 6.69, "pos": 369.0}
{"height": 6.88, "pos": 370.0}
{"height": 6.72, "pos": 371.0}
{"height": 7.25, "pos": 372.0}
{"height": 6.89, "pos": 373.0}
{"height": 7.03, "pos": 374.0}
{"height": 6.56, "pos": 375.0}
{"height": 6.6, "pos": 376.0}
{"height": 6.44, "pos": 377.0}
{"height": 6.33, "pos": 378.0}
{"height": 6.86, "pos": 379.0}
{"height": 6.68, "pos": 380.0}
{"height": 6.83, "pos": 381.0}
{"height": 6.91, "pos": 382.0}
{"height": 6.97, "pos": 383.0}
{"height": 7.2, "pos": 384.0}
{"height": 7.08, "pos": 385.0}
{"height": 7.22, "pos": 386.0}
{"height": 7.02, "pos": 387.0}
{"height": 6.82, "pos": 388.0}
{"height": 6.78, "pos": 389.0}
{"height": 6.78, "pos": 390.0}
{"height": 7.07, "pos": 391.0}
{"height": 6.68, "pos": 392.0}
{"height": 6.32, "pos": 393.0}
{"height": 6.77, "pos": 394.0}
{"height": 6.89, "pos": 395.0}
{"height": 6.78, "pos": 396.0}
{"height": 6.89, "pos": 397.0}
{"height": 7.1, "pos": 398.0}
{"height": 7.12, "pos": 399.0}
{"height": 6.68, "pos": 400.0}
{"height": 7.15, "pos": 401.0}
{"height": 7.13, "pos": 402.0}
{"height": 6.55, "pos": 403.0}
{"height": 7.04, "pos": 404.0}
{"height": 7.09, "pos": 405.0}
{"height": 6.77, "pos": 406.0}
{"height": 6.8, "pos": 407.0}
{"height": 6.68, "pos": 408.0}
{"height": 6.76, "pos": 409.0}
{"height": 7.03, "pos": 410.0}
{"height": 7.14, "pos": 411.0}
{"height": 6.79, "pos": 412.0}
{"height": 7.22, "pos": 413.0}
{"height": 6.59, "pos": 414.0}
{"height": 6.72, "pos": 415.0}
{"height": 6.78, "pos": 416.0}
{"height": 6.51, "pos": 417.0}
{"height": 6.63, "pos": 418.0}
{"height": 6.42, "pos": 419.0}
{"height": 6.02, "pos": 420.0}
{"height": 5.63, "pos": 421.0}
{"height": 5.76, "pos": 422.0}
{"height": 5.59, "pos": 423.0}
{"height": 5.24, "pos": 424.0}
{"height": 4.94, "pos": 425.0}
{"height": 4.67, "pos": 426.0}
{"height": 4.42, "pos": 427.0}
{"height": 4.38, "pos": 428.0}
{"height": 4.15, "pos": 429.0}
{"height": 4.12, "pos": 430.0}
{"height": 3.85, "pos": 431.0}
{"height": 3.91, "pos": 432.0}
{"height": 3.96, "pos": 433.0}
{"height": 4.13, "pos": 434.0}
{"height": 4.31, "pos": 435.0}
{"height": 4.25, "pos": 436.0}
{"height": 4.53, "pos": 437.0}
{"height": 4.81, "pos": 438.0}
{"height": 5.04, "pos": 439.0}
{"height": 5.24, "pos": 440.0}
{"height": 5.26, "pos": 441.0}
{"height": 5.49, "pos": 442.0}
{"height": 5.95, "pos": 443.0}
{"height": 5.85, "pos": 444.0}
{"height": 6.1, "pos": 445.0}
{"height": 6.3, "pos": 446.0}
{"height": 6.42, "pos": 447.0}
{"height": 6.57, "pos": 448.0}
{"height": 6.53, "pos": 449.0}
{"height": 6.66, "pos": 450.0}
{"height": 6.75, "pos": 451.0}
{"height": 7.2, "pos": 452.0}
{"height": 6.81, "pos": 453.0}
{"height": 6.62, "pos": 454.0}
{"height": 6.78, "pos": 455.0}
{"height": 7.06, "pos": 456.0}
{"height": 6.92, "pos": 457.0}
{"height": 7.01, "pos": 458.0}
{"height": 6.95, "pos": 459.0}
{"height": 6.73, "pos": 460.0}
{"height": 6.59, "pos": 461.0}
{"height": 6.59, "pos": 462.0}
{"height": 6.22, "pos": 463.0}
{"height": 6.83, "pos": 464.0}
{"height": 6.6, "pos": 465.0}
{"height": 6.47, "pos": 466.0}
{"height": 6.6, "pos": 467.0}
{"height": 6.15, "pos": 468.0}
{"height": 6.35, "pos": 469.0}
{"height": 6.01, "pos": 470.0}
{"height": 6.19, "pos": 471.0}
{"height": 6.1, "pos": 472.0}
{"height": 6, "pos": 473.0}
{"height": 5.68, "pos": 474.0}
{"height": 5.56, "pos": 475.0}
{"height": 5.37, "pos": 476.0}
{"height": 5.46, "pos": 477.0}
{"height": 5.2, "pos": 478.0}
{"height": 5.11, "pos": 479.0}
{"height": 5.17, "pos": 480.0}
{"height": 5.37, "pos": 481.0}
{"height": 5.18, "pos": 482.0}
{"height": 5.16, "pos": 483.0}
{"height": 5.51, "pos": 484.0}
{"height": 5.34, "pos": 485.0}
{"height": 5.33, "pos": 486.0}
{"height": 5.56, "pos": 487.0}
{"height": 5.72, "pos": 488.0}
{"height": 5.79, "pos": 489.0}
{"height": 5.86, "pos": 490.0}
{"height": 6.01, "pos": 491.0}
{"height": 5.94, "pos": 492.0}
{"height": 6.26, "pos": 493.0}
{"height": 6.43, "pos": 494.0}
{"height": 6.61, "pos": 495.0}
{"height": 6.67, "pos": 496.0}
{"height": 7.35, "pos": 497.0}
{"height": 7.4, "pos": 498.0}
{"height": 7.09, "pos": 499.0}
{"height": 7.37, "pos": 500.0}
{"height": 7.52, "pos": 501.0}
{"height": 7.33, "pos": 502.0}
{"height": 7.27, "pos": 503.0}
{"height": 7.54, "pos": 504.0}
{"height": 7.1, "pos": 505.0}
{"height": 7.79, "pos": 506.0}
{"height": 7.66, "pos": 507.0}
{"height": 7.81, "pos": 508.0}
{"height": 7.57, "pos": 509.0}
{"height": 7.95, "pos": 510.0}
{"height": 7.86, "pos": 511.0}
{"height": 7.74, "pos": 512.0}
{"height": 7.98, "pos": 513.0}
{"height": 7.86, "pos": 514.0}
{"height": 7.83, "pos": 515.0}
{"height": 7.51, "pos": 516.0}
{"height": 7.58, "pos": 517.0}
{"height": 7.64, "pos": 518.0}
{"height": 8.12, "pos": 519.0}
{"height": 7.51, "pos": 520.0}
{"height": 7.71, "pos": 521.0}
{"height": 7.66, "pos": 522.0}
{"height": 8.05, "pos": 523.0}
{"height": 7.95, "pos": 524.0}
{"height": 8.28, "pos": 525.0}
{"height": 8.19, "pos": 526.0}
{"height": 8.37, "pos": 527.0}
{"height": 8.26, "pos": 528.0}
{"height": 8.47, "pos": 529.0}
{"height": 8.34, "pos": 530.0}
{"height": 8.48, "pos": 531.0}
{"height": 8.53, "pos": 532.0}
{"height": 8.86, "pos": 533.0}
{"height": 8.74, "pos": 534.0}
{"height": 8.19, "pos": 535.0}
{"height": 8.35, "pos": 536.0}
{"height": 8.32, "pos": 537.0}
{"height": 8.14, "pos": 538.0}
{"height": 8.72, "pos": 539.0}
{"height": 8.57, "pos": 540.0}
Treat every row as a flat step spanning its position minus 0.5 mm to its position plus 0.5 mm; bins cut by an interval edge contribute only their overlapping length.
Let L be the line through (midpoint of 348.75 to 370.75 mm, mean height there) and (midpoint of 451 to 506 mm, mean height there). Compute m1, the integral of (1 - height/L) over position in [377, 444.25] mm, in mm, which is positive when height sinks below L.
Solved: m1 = 4.4 mm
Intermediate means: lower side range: 6.67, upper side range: 6.33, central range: 6.11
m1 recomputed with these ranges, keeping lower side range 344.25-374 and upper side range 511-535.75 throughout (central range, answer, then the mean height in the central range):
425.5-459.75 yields 8.5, 5.57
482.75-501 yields 3.7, 6.24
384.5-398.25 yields 0.1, 6.87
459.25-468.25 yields 1.2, 6.55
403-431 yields 4.3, 6.04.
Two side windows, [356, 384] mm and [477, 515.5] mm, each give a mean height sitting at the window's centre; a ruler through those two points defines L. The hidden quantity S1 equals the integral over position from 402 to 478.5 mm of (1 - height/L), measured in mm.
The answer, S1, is 7.81 mm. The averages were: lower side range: 6.72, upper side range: 6.62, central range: 5.99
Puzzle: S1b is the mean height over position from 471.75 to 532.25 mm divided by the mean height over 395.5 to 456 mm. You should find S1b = 1.16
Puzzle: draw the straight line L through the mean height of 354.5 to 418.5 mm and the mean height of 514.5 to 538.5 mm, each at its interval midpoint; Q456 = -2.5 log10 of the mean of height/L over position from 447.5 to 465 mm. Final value 0.11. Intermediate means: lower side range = 6.8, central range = 6.75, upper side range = 8.13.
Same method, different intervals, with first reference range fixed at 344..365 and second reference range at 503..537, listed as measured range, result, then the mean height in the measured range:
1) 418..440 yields 0.43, 4.82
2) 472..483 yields 0.37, 5.43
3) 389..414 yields 0.01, 6.88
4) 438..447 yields 0.28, 5.65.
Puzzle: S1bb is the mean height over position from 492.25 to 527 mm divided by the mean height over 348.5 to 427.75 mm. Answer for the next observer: 1.14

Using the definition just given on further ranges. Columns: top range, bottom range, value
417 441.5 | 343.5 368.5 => 0.75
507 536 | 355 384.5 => 1.19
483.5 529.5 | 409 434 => 1.29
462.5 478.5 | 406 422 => 0.91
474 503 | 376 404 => 0.88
